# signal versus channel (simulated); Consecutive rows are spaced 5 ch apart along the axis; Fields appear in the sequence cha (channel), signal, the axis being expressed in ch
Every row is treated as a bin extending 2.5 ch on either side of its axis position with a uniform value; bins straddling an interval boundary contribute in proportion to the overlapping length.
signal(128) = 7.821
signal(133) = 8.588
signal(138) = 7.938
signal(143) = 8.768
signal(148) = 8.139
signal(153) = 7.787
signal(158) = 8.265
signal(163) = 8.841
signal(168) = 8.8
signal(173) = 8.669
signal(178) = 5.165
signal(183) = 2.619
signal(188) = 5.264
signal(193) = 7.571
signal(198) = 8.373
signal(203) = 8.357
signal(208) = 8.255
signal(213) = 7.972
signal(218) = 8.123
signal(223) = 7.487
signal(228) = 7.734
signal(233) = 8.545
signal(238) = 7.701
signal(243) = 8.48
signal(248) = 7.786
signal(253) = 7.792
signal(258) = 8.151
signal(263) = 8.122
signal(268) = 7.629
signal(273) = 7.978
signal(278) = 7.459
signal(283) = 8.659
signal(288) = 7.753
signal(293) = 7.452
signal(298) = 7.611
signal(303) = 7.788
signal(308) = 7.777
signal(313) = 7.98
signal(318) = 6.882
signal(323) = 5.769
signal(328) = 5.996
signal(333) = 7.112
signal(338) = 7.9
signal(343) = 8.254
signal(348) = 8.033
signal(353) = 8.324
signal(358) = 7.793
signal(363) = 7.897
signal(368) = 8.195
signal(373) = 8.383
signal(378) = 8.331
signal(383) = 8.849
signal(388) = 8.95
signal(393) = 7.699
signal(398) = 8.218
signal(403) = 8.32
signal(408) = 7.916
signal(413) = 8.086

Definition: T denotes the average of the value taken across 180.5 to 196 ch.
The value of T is 5.26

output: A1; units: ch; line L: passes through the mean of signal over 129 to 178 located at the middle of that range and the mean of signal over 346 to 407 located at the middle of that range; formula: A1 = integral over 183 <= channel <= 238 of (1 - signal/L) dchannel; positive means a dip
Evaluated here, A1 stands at 4.7 ch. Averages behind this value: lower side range 8.24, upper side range 8.24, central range 7.53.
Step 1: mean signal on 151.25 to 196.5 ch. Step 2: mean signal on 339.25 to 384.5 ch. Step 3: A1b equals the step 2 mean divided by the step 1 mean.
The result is 1.17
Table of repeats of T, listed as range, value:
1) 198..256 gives 8.04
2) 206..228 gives 7.93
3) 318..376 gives 7.58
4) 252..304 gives 7.86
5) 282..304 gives 7.8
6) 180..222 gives 7.06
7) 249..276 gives 7.92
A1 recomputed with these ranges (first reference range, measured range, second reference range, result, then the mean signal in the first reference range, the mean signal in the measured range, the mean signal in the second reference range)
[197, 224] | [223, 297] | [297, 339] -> -2.4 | 8.11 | 7.92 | 7.16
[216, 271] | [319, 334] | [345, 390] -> 3.5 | 7.96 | 6.27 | 8.3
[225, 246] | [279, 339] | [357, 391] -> 6.2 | 8.09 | 7.38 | 8.36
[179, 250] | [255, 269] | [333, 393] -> -0.6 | 7.4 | 8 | 8.19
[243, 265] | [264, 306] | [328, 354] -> 0.6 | 8.02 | 7.8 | 7.72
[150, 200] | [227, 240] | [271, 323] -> -1.2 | 7.13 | 8.03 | 7.64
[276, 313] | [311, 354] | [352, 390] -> 4.0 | 7.8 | 7.32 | 8.33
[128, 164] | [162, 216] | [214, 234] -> 5.7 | 8.28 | 7.23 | 7.93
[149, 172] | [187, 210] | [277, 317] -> 1.5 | 8.42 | 7.7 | 7.79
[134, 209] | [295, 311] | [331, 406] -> 0.4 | 7.53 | 7.72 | 8.16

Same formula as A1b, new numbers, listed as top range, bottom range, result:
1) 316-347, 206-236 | 0.88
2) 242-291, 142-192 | 1.11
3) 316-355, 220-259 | 0.91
